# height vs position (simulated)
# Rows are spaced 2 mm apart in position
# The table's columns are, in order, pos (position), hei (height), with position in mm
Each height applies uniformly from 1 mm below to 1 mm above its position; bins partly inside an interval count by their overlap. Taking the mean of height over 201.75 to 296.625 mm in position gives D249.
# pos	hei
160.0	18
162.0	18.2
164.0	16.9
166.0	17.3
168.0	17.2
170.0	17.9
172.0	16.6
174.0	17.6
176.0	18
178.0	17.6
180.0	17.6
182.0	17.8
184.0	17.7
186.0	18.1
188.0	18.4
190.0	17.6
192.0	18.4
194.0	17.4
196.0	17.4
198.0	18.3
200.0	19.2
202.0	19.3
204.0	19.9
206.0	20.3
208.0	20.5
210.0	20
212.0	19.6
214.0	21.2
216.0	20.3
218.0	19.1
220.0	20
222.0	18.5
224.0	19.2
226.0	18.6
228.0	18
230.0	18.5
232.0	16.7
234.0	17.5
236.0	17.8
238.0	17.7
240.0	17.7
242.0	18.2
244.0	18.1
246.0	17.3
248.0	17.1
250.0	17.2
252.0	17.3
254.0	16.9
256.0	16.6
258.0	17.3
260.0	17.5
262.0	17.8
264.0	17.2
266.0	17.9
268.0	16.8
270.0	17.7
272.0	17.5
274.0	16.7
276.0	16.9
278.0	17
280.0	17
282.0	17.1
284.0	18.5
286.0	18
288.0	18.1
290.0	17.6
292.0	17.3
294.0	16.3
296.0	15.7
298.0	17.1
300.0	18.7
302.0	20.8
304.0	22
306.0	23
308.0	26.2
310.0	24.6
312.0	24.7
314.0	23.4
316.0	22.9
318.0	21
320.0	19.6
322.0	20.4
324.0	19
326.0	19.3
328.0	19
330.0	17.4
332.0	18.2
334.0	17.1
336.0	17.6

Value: 18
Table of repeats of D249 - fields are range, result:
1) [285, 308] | 18.9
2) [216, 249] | 18.2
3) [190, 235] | 19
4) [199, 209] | 19.8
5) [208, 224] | 19.8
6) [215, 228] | 19.2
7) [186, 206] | 18.5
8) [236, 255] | 17.5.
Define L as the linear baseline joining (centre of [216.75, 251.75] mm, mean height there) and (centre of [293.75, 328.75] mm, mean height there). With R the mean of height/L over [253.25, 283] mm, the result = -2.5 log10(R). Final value 0.13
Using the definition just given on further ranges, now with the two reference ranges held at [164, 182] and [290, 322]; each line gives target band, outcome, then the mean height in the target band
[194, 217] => -0.07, 19.5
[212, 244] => 0.01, 18.6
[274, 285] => 0.17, 17.2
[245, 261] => 0.14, 17.1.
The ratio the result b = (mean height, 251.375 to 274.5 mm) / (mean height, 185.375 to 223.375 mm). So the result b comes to 0.9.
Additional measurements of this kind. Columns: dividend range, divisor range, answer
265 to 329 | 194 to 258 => 1.04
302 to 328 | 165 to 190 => 1.25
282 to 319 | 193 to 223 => 1.04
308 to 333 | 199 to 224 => 1.06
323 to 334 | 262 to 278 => 1.07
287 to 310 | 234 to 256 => 1.12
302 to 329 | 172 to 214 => 1.18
